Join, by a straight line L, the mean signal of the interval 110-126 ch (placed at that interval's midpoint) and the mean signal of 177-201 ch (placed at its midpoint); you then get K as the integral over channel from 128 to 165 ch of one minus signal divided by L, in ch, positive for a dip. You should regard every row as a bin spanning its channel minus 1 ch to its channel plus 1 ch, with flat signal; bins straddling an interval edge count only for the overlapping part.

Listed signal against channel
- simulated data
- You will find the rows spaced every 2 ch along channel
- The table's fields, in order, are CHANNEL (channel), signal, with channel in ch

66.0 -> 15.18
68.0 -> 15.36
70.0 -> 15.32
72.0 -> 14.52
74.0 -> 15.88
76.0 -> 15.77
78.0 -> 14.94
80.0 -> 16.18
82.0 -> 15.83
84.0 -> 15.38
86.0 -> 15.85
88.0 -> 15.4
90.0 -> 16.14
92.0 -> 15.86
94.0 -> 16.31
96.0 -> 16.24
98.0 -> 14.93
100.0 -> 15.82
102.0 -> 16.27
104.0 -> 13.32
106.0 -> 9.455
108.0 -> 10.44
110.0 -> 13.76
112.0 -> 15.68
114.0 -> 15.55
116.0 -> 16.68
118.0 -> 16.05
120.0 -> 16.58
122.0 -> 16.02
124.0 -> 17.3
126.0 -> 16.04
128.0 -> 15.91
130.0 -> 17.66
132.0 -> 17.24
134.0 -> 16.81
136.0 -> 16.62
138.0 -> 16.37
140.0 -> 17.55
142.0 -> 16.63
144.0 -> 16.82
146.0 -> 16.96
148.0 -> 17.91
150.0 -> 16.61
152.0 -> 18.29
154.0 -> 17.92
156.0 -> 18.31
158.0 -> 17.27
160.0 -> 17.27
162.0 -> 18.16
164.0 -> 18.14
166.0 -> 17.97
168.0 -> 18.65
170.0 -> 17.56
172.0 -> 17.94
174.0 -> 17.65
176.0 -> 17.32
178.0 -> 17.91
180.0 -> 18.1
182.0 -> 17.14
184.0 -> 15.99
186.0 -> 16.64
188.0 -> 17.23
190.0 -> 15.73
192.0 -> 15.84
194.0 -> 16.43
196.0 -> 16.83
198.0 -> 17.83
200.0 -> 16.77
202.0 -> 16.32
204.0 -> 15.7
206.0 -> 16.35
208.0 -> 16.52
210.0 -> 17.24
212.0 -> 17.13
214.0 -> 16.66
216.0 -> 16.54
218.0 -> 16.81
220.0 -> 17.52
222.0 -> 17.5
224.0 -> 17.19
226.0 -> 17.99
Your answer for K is -2.1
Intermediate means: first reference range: 16.1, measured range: 17.3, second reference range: 16.9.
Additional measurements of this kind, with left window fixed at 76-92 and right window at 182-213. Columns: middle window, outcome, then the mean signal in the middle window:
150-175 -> -2.4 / 17.9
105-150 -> 0.3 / 15.9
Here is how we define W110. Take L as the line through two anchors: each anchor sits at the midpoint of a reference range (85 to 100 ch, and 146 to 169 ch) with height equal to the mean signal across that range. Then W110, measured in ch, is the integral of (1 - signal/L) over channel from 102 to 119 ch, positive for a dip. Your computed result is 2.5 ch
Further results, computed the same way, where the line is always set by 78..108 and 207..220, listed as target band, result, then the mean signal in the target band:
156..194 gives -2.53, 17.4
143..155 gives -1.15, 17.4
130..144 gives -1.08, 16.9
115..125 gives -0.69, 16.5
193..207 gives 0.05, 16.6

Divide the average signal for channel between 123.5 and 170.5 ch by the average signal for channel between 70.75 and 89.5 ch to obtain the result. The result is 1.1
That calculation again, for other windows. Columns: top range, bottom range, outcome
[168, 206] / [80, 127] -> 1.11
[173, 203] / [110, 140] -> 1.03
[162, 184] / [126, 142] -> 1.06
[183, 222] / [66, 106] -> 1.08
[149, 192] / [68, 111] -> 1.17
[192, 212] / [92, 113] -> 1.16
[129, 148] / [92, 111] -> 1.20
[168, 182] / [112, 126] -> 1.09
